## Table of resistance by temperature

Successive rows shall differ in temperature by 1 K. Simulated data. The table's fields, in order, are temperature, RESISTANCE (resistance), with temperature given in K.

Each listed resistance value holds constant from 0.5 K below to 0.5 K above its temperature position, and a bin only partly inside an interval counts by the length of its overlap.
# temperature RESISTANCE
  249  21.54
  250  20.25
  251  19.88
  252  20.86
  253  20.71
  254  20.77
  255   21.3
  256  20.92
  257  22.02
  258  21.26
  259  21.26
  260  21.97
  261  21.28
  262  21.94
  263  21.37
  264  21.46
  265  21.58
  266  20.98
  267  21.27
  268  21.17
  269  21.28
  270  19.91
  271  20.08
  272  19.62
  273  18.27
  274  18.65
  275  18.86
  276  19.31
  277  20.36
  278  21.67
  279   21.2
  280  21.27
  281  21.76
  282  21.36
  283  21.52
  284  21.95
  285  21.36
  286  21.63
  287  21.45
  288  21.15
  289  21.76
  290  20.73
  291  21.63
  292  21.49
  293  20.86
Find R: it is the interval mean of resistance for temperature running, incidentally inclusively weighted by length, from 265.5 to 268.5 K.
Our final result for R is 21.1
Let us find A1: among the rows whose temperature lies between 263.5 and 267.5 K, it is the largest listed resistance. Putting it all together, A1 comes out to 21.58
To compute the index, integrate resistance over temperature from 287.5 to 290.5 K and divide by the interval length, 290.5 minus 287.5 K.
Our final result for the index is 21.2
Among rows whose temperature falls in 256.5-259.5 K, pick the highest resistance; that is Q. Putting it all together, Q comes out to 22.02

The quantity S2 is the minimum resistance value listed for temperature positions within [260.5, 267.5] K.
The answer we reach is 20.98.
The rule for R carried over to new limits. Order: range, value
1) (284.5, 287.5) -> 21.5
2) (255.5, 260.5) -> 21.5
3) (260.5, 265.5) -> 21.5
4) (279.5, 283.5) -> 21.5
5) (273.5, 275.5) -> 18.8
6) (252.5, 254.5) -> 20.7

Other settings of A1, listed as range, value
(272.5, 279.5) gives 21.67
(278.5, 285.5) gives 21.95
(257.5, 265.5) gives 21.97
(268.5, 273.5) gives 21.28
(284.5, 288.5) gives 21.63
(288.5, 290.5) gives 21.76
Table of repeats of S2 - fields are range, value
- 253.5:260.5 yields 20.77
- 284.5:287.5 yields 21.36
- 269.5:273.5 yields 18.27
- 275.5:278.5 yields 19.31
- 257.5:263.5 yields 21.26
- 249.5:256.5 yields 19.88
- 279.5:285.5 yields 21.27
